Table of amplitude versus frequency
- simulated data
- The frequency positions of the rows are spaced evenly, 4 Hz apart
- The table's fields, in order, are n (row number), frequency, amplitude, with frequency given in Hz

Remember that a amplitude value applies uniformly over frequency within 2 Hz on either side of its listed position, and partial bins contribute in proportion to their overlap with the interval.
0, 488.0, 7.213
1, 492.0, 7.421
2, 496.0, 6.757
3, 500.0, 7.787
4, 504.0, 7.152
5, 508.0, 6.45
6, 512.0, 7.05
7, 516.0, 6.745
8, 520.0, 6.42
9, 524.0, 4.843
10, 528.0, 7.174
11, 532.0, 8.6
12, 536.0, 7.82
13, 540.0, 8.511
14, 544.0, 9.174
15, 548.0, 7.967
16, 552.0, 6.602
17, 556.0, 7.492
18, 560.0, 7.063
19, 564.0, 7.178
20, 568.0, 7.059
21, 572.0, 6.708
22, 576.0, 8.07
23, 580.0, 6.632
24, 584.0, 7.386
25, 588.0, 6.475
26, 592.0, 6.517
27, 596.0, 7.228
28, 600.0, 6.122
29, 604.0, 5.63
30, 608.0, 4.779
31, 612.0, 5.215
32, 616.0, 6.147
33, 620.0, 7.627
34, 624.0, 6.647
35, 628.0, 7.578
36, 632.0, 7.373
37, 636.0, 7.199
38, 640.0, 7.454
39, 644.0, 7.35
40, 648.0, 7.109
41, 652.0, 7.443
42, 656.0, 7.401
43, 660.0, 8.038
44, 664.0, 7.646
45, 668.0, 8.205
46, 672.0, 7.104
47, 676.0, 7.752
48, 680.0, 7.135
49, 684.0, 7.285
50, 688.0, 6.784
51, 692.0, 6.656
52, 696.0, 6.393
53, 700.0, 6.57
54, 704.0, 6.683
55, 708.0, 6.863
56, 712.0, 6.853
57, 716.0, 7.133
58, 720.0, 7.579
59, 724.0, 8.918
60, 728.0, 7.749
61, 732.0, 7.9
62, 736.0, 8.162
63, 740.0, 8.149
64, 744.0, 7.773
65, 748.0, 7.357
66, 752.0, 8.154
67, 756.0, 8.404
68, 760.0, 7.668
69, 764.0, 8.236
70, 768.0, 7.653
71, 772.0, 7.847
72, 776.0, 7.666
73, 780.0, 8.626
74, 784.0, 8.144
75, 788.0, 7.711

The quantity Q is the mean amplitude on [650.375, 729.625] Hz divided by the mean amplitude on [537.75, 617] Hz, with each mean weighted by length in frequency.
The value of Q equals 1.1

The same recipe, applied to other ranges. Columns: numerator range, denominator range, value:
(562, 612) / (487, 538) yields 0.94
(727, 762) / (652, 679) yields 1.04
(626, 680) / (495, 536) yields 1.08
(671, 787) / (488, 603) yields 1.06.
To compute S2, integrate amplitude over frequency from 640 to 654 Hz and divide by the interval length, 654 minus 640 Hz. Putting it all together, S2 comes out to 7.32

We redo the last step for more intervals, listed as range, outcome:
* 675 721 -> 6.94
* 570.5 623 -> 6.5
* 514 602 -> 7.17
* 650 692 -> 7.44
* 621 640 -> 7.25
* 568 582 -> 7.13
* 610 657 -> 7.04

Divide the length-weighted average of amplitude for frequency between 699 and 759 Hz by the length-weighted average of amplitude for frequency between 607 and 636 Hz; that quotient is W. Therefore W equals 1.16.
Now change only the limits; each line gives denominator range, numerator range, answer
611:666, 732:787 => 1.11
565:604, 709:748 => 1.13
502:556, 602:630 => 0.86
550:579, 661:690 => 1.04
